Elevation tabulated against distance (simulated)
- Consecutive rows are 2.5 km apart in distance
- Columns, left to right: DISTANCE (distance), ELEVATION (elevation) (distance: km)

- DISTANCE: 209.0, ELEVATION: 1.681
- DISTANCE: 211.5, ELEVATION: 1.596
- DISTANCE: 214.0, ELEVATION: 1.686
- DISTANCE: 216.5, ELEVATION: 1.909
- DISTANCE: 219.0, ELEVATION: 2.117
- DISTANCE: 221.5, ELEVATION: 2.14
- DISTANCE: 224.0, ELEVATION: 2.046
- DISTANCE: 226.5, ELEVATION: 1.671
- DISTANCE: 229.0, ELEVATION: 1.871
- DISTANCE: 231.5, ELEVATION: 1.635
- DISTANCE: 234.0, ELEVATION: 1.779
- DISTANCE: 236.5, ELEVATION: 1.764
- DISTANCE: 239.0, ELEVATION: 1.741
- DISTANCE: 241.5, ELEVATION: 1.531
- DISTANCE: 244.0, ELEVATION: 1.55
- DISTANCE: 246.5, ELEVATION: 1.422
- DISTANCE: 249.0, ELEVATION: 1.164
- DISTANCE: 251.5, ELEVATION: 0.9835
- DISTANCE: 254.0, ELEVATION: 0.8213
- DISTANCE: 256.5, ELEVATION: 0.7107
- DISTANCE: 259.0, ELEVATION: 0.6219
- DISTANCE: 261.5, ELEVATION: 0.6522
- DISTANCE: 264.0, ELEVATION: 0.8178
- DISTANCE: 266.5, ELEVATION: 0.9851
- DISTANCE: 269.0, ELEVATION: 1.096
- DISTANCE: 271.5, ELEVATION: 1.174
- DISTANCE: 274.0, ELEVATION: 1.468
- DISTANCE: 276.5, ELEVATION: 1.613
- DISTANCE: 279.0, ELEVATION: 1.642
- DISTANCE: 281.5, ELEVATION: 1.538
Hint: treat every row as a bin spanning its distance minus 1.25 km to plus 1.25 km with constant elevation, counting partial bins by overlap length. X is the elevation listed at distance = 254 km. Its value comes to 0.8213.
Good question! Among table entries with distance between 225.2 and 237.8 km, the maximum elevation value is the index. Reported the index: 1.871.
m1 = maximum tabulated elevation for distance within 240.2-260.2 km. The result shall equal 1.55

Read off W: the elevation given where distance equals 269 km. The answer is 1.096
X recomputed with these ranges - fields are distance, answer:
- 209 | 1.681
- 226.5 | 1.671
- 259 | 0.6219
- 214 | 1.686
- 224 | 2.046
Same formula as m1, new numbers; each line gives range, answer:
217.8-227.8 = 2.14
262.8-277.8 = 1.613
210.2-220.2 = 2.117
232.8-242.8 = 1.779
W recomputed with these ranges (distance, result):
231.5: 1.635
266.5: 0.9851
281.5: 1.538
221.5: 2.14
